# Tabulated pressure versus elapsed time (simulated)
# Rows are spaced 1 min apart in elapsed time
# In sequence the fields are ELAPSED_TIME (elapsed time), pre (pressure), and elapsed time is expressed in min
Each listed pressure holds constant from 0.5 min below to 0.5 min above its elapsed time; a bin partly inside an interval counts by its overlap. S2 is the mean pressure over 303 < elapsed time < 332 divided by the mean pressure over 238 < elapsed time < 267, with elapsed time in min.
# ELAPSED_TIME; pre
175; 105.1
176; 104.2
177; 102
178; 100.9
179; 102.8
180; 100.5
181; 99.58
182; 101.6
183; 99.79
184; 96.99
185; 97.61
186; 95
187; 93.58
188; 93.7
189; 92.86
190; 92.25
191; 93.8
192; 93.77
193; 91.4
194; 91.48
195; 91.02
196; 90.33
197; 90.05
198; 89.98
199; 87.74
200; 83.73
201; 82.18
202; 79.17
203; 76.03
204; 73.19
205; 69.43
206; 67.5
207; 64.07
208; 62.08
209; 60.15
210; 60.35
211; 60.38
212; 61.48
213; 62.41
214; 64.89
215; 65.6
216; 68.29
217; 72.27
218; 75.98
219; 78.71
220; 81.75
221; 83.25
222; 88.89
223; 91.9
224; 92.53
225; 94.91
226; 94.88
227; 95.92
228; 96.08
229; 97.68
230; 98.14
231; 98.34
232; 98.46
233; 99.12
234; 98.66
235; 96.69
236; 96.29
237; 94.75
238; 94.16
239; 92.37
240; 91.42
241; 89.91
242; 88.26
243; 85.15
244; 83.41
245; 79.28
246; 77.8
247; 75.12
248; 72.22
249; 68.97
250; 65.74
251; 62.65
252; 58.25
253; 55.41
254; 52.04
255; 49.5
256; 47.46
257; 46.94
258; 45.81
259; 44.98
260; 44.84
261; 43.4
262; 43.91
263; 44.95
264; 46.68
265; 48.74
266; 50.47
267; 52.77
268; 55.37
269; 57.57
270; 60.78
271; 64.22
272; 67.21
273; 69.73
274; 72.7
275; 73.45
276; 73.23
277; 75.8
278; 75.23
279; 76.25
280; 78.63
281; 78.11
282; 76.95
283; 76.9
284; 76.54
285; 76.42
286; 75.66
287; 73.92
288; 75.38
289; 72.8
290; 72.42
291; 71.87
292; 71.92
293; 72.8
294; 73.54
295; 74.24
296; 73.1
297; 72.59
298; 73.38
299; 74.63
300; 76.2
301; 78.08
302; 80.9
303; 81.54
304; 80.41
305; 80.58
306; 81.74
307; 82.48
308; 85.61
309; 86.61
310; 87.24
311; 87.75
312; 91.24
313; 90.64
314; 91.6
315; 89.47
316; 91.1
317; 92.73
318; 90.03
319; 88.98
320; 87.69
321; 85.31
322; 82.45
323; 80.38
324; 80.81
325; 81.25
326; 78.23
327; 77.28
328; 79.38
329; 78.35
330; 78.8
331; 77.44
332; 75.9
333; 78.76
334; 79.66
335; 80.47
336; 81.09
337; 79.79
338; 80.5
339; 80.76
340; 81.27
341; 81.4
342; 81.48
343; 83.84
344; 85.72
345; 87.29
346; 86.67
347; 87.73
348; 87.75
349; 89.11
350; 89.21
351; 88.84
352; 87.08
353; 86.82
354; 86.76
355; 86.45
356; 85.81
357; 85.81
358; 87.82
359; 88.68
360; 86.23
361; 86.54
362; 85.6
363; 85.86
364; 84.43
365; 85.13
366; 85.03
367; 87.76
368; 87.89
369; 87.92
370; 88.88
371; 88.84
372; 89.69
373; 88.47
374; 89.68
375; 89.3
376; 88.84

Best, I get 1.3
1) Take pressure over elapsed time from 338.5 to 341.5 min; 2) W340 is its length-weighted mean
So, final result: 81.1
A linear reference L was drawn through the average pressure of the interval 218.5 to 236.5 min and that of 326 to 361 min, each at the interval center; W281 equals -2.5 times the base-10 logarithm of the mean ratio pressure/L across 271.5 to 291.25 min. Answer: 0.19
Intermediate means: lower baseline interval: 93.5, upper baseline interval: 83.5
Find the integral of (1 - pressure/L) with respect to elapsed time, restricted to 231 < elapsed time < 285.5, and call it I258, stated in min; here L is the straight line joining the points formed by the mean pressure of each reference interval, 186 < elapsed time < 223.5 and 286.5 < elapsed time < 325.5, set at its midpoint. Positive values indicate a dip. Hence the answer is 6.9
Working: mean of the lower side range 79.3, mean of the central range 70.1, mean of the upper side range 81.2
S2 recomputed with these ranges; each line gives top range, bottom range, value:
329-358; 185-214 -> 1.04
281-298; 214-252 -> 0.87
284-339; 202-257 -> 1.03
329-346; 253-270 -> 1.65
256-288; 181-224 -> 0.77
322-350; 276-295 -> 1.09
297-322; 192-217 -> 1.13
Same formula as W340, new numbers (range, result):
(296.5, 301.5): 75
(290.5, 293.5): 72.2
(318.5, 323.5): 85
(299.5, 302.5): 78.4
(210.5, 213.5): 61.4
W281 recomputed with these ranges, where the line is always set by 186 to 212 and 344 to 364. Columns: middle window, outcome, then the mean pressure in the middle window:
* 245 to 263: 0.420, 56.5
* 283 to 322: 0.057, 80.7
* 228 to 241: -0.166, 96.1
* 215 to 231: -0.065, 87.1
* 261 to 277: 0.384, 58.8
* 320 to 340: 0.079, 80.1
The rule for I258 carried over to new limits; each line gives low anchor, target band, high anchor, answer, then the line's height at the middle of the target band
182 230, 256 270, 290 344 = 5.7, 82.1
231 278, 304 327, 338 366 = -1.8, 79.5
